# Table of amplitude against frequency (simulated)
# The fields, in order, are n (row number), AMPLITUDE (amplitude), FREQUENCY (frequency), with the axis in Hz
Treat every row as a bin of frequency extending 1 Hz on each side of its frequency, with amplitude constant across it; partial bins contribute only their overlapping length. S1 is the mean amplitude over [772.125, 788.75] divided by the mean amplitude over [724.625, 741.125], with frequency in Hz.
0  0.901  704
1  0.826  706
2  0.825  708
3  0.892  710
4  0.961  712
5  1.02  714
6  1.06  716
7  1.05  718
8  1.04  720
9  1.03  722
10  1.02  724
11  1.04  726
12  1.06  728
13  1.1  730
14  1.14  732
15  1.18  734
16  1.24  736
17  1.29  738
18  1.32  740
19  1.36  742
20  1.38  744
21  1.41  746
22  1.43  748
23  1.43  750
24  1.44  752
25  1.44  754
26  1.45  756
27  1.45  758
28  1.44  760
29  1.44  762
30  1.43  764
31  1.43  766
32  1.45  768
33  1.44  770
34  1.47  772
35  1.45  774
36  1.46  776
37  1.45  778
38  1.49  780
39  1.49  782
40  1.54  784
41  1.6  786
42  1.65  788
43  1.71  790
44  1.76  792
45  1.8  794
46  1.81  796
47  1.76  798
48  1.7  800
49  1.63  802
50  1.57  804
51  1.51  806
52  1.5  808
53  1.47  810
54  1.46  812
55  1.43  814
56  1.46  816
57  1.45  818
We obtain 1.29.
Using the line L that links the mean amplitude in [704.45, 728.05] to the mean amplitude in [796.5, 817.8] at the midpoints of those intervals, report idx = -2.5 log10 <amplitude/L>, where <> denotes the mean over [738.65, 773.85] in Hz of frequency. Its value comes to -0.16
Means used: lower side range 0.98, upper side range 1.55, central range 1.42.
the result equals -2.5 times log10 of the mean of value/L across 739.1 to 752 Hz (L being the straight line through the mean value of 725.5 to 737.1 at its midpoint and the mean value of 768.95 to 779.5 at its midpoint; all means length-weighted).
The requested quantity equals -0.13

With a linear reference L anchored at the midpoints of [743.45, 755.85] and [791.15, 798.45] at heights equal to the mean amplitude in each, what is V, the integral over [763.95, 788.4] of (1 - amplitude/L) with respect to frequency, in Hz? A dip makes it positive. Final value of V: 2.2 Hz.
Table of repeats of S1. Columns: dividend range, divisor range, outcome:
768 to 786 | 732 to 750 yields 1.12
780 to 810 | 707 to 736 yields 1.58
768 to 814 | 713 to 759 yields 1.27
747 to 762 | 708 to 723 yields 1.45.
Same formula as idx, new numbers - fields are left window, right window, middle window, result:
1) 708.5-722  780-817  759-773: -0.06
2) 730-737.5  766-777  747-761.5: -0.09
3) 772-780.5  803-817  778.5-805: -0.12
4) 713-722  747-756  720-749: 0.03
